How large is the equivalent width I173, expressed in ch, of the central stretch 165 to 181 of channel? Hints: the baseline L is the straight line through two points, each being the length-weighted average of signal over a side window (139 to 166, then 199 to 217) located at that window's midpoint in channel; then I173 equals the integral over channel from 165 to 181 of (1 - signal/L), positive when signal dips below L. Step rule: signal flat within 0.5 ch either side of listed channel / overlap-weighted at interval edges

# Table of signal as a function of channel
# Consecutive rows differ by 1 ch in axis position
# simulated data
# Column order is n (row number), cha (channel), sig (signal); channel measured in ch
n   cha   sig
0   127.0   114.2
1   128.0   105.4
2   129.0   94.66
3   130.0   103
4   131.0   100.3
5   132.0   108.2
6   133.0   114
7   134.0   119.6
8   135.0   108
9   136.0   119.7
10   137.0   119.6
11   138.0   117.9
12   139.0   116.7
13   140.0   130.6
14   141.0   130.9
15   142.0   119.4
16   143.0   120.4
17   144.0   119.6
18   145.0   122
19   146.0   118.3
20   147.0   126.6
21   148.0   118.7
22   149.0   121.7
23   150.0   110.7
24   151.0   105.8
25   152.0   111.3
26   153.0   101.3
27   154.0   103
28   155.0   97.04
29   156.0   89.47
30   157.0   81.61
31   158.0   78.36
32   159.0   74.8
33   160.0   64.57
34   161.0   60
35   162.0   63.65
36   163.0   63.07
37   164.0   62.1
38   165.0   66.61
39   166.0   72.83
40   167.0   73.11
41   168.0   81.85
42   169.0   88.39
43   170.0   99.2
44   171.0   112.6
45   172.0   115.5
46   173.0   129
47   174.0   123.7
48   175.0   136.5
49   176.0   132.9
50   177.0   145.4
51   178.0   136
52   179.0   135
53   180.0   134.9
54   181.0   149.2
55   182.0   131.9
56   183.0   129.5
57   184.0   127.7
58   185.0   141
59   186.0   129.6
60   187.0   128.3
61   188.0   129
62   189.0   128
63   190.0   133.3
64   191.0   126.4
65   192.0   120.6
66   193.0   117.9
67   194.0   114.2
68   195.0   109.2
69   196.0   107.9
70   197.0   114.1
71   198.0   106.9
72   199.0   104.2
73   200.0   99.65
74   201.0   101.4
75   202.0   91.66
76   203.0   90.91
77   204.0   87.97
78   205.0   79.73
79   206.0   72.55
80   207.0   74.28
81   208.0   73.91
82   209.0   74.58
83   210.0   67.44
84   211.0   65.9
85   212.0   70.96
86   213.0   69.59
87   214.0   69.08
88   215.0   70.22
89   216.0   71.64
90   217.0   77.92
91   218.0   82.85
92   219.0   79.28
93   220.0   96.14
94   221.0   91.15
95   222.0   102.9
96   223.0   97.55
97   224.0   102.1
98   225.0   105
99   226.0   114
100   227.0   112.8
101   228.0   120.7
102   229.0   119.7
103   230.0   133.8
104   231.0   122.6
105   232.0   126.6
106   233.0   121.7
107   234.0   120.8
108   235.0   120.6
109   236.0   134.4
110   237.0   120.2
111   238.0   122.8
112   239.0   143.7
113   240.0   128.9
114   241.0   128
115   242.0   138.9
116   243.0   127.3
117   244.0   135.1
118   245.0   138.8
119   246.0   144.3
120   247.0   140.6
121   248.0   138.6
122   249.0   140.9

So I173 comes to -4.1 ch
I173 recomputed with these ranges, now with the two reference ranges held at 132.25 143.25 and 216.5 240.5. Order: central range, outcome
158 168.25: 4.3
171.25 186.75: -2.2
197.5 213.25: 4.2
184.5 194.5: -1.0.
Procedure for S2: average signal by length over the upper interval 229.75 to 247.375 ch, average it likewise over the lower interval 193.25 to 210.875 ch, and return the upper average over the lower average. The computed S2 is 1.41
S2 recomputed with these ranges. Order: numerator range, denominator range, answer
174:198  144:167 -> 1.40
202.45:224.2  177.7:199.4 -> 0.64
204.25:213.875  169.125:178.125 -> 0.59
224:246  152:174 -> 1.46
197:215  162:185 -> 0.75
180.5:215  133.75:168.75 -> 1.04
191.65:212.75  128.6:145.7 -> 0.80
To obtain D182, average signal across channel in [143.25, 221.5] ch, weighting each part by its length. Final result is 101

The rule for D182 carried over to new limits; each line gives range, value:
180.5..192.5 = 131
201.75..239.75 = 97.6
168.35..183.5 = 126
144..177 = 98.1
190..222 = 90.6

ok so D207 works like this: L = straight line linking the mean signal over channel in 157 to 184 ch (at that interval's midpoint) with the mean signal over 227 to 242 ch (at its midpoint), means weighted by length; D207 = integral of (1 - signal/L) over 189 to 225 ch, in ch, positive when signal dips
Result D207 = 7.1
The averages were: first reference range 102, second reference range 126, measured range 92.6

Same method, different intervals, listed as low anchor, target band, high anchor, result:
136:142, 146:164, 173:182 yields 5.0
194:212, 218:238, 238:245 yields 1.0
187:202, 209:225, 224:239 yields 5.0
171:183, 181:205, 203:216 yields -2.8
